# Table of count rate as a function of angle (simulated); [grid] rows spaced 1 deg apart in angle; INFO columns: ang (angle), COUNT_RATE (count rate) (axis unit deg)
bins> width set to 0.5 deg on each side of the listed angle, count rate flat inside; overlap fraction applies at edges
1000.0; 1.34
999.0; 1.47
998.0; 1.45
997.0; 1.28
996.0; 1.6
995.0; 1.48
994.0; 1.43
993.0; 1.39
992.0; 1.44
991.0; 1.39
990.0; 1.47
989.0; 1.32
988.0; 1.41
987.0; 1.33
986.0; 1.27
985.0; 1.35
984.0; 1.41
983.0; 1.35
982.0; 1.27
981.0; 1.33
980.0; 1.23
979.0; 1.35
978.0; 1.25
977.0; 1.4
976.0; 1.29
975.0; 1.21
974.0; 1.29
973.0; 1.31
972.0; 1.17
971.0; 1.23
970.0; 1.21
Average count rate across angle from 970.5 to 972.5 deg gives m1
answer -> 1.2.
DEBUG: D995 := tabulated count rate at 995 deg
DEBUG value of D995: 1.48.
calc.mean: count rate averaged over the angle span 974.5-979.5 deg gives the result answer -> 1.3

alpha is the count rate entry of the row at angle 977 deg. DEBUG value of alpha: 1.4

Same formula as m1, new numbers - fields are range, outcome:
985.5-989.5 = 1.33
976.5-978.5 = 1.32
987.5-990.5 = 1.4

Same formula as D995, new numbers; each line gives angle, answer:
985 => 1.35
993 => 1.39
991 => 1.39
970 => 1.21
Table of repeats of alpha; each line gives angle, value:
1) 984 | 1.41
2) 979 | 1.35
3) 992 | 1.44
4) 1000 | 1.34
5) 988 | 1.41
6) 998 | 1.45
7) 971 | 1.23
